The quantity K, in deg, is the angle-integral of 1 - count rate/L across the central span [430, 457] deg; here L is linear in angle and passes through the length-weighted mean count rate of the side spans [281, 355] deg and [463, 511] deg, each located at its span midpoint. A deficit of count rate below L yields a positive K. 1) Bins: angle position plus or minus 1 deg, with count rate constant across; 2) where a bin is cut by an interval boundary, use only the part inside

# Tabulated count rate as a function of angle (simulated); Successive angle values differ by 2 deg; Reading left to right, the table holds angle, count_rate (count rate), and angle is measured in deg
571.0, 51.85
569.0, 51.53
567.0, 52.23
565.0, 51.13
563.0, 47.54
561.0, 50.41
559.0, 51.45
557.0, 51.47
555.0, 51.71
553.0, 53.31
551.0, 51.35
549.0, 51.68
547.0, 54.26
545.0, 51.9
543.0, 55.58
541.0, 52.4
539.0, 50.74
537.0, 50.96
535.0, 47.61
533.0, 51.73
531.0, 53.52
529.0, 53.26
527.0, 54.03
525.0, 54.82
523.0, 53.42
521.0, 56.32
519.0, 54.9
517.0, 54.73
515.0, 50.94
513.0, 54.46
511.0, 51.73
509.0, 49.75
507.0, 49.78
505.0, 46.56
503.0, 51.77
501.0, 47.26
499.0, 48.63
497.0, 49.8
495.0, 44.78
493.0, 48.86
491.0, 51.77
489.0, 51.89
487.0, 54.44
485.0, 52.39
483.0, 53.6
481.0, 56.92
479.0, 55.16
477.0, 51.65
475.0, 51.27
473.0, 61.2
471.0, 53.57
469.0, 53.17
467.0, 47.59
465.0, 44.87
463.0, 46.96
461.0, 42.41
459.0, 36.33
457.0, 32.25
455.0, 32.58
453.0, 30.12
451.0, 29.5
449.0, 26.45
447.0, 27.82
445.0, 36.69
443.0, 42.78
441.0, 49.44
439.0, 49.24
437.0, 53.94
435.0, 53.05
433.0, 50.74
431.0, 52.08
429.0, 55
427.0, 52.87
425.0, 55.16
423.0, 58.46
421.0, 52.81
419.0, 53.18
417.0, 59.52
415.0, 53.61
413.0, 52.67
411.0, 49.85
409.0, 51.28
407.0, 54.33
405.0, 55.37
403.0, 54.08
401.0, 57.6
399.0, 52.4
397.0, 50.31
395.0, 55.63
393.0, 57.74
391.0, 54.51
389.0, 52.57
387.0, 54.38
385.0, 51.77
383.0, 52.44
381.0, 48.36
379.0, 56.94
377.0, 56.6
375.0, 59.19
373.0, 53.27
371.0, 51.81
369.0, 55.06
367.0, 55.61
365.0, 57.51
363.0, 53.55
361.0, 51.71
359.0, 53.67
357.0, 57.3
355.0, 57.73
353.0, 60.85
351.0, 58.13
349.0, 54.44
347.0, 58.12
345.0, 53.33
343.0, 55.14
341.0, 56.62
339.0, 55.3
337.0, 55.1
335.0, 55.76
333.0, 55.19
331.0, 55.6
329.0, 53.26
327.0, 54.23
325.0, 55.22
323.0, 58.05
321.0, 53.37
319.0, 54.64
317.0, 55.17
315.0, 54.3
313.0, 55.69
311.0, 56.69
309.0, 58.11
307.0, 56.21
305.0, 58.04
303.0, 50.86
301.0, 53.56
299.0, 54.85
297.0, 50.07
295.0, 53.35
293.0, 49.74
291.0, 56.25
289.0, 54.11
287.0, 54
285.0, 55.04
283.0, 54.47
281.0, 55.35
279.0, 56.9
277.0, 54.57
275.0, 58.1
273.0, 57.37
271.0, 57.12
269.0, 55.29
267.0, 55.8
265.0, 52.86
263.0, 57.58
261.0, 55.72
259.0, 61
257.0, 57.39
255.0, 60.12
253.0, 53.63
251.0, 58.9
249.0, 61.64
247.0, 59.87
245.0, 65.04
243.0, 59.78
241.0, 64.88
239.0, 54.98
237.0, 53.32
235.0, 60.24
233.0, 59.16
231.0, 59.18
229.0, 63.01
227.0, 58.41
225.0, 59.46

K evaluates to 5.9 deg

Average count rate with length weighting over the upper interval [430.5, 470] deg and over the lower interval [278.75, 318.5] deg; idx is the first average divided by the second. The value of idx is 0.77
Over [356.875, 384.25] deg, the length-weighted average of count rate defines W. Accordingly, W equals 54.4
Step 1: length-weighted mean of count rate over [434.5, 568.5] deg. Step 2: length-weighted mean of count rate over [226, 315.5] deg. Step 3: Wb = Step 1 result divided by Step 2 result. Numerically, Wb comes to 0.86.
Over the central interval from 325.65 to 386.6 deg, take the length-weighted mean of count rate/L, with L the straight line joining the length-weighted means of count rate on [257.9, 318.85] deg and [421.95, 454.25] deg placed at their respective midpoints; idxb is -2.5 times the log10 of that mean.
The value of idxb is -0.09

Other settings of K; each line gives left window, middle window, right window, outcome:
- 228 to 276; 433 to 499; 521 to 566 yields 9.4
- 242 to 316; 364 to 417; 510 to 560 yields 0.5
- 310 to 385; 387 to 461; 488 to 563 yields 7.3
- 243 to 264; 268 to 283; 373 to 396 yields 0.5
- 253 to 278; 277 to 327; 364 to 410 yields 1.2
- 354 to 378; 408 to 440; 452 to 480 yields -2.4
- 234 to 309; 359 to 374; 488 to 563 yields 0.2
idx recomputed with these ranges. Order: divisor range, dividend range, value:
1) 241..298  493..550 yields 0.91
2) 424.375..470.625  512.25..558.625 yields 1.21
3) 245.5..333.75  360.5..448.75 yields 0.94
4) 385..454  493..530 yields 1.03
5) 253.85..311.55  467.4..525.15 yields 0.94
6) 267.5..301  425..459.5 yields 0.77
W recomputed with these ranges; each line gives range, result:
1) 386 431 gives 54.2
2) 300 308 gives 54.7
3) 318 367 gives 55.6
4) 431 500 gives 46.3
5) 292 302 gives 52.3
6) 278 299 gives 54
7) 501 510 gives 49.2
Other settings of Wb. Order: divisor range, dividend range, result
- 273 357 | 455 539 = 0.91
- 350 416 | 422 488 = 0.86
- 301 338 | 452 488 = 0.86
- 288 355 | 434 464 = 0.71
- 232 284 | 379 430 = 0.93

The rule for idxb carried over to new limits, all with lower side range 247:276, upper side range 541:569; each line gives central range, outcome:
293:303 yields 0.09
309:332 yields 0.02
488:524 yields 0.04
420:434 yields 0.01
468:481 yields -0.02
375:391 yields 0.03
